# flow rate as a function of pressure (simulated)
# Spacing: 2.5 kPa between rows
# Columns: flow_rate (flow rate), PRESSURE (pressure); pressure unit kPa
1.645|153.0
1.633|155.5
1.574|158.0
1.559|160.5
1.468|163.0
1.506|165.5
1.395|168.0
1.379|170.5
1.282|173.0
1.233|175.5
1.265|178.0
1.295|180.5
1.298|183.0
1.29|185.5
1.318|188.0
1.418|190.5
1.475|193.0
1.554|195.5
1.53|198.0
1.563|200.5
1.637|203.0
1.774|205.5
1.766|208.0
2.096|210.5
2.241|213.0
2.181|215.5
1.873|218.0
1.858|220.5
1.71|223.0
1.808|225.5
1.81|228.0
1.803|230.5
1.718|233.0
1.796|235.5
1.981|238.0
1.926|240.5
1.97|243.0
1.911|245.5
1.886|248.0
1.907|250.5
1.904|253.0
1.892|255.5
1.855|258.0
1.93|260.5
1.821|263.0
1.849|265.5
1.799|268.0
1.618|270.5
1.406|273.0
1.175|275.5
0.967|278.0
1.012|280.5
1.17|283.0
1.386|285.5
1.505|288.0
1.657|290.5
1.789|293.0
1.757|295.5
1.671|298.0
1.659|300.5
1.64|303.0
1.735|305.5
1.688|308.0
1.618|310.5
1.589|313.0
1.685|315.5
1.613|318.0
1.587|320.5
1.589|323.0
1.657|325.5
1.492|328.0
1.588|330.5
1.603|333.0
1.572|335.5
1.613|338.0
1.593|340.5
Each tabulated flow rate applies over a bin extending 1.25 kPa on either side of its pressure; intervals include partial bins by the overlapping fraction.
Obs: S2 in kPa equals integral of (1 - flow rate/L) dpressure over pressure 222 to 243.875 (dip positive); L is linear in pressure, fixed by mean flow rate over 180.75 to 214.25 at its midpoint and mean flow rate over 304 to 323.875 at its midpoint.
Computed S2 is -3.0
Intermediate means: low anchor 1.6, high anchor 1.64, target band 1.83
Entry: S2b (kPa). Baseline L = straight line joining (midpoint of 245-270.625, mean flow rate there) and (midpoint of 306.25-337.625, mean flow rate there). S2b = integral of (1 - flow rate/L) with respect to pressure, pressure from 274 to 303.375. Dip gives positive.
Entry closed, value 4.9 kPa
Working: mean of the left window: 1.86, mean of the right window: 1.61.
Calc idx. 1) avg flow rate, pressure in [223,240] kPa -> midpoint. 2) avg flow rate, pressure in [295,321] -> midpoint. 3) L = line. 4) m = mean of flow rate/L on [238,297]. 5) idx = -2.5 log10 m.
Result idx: 0.05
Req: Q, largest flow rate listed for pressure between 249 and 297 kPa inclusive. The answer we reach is 1.93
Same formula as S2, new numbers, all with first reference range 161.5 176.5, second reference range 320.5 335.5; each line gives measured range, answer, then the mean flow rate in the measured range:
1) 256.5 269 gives -2.9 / 1.85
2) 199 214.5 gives -4.5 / 1.85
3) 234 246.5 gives -3.7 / 1.91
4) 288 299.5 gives -1.1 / 1.69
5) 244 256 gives -3.4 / 1.9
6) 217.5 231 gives -3.3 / 1.81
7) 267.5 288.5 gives 2.8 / 1.32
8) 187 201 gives -0.6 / 1.47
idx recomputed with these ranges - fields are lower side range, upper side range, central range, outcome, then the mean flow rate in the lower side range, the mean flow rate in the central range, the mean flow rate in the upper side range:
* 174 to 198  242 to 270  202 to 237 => -0.165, 1.36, 1.86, 1.88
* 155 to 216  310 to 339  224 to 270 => -0.186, 1.54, 1.86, 1.6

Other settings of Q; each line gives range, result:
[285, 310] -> 1.789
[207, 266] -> 2.241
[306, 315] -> 1.688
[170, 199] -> 1.554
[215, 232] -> 2.181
